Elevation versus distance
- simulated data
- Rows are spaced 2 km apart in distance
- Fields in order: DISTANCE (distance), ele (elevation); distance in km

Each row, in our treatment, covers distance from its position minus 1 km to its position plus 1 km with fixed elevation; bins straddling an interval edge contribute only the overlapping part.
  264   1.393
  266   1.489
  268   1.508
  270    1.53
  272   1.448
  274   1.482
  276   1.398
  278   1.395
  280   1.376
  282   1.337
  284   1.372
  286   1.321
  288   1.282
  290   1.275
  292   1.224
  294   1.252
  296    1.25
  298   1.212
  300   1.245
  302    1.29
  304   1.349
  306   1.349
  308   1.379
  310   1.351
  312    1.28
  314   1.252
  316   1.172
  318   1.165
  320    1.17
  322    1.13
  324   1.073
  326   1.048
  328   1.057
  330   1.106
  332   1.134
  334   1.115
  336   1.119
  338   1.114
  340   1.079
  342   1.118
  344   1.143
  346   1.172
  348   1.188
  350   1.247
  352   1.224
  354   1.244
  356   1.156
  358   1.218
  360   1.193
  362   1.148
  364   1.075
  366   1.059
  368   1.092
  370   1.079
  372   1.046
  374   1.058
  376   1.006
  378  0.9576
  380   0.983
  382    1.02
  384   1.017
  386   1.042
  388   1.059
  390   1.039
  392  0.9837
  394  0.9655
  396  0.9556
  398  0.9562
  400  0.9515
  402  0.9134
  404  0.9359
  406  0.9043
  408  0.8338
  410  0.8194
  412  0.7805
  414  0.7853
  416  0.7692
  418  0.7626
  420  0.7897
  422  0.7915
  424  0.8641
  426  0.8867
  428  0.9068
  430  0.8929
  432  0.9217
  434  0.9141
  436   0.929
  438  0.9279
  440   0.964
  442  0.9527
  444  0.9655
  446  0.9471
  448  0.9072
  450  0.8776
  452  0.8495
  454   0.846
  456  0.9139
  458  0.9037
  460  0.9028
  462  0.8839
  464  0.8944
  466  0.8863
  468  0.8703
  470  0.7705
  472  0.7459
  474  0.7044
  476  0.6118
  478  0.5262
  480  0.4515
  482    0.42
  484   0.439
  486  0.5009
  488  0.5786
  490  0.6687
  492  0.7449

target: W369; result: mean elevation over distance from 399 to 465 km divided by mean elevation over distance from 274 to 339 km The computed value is 0.71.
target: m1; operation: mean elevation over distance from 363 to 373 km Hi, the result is 1.07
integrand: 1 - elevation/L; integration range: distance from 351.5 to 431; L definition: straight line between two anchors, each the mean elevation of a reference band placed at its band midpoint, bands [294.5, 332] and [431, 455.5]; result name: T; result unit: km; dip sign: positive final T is 4.72 km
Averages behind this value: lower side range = 1.21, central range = 0.978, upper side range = 0.917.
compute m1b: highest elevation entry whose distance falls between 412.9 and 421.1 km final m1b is 0.7897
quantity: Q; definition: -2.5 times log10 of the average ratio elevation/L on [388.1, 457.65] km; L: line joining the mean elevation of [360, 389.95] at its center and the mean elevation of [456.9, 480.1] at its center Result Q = 0.01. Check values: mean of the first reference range 1.05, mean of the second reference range 0.775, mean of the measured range 0.896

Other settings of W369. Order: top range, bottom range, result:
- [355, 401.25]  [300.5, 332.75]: 0.87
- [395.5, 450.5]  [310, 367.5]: 0.77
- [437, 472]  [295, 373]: 0.76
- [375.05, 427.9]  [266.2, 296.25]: 0.67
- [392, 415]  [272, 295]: 0.67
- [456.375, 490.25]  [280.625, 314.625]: 0.54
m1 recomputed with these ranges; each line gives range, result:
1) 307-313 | 1.34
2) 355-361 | 1.19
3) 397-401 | 0.954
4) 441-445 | 0.959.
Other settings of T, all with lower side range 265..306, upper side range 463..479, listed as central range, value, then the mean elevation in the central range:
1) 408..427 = 2.4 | 0.807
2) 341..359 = -0.8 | 1.19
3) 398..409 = 0.7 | 0.912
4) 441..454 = -1.3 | 0.911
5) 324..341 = 1.5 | 1.1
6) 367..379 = 0.3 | 1.04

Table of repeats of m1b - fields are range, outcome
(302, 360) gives 1.379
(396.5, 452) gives 0.9655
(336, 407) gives 1.247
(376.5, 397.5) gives 1.059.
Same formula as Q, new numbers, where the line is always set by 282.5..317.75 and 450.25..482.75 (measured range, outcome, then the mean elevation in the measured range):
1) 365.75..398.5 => 0.01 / 1.02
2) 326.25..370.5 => -0.01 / 1.14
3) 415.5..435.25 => 0.05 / 0.853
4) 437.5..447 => -0.13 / 0.953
